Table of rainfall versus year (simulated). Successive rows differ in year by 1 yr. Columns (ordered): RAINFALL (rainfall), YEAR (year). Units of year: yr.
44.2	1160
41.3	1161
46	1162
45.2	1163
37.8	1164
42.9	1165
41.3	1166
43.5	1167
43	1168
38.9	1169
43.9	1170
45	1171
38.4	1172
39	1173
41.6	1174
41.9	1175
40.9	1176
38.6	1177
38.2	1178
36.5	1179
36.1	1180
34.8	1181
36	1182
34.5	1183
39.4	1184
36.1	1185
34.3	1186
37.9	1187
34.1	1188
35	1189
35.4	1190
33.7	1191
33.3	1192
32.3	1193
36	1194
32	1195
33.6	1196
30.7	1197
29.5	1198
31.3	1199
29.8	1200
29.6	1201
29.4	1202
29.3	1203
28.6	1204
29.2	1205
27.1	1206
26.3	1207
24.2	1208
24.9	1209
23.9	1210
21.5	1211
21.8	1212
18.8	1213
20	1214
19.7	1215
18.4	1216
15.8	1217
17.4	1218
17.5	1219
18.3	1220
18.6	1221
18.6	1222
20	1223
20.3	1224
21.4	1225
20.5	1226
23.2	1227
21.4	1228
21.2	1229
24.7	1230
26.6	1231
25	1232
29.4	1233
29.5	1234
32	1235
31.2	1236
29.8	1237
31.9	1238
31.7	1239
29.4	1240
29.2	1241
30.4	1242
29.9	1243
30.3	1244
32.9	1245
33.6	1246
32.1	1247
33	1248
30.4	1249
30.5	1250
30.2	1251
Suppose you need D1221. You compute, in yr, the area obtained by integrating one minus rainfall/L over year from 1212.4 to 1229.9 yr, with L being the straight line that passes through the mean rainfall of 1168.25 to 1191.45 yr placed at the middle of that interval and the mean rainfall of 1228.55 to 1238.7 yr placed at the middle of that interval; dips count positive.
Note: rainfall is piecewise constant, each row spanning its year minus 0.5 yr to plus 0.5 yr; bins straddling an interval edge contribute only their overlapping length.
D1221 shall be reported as 6.2 yr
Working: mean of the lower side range 37.9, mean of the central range 19.6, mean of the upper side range 28.2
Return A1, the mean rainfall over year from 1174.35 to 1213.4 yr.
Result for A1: 32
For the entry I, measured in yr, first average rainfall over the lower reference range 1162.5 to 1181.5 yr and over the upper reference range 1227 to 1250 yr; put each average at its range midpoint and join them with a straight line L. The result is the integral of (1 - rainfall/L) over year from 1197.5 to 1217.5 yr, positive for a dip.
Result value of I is 5.6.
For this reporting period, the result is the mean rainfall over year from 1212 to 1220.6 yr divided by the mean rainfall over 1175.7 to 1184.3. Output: 0.50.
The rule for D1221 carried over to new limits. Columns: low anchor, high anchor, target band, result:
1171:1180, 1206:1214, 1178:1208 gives -1.6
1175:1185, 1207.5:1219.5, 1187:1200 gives -1.1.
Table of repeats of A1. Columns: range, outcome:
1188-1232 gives 25.5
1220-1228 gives 20.3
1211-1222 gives 18.8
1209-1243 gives 23.7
